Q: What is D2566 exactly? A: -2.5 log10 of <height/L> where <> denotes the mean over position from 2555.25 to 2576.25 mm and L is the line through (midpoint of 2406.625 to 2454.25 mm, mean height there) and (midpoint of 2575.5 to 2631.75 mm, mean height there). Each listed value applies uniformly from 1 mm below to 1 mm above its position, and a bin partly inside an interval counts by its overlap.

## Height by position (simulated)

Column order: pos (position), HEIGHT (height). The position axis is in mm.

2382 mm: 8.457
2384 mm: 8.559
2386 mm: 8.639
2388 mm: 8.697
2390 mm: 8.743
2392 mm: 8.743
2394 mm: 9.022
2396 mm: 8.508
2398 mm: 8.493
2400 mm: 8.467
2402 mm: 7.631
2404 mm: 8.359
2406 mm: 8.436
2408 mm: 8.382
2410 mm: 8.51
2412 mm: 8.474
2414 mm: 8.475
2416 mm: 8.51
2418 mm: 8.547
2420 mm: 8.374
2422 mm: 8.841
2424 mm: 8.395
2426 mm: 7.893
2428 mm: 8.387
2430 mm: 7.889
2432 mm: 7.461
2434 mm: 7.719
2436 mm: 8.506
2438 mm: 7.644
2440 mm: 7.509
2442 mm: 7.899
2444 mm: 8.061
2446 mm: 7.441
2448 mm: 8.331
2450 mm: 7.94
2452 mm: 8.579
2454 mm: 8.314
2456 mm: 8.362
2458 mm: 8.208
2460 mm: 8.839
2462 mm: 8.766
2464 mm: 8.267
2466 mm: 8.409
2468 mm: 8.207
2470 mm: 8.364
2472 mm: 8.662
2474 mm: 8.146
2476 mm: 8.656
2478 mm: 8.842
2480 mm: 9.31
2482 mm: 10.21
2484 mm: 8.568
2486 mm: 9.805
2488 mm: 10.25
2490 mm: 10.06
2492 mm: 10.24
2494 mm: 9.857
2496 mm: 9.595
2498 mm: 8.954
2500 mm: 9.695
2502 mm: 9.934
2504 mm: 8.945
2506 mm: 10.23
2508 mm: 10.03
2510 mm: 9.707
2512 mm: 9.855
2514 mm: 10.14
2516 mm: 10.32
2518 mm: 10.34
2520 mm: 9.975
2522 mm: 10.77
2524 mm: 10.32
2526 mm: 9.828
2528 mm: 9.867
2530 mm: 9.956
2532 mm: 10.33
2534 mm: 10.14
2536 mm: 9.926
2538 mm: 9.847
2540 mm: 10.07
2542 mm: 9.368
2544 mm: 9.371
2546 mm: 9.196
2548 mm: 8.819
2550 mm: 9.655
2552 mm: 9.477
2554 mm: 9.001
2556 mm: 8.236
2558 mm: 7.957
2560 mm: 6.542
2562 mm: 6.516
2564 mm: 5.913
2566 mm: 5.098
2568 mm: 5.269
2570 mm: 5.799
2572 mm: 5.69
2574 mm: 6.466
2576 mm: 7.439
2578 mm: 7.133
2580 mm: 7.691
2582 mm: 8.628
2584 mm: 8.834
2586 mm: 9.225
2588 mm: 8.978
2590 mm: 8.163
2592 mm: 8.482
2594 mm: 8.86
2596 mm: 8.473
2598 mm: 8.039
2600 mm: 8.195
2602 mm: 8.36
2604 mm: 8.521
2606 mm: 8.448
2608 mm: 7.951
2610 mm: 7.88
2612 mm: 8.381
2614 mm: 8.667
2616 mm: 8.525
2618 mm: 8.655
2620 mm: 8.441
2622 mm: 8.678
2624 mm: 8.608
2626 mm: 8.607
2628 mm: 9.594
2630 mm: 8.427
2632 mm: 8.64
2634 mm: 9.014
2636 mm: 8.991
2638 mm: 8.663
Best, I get 0.29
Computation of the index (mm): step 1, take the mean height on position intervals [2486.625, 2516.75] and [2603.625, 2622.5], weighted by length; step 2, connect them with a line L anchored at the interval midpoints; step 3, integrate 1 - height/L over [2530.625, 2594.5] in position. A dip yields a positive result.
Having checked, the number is 6.17 mm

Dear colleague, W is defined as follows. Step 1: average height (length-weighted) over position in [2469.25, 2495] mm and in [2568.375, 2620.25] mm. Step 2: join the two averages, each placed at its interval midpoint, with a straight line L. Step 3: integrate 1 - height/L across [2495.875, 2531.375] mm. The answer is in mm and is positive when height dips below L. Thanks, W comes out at -3.87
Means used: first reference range 9.31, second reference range 8.03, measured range 9.93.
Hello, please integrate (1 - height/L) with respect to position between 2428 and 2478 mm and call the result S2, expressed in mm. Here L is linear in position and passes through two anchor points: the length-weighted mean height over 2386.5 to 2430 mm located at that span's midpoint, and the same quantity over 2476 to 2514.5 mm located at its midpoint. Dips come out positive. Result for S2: 4.9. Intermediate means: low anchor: 8.46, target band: 8.19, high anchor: 9.66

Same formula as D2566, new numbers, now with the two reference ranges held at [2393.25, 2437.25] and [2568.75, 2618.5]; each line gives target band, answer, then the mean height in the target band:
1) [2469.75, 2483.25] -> -0.09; 8.91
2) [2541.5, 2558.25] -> -0.12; 9.05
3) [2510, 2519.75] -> -0.23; 10.1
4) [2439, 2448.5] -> 0.06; 7.82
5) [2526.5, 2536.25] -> -0.23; 10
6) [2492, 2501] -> -0.17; 9.6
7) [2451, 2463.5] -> -0.03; 8.5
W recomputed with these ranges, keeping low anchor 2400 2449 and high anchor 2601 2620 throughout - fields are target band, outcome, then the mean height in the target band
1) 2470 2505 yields -4.8 mm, 9.37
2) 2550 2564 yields 0.6 mm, 7.93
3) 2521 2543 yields -4.7 mm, 10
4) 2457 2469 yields -0.4 mm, 8.45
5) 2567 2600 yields 2.5 mm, 7.71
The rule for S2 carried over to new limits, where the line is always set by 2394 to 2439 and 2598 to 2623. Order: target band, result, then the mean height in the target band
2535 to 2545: -1.6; 9.72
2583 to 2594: -0.5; 8.75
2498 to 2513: -2.5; 9.72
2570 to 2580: 2.0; 6.69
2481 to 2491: -1.8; 9.78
